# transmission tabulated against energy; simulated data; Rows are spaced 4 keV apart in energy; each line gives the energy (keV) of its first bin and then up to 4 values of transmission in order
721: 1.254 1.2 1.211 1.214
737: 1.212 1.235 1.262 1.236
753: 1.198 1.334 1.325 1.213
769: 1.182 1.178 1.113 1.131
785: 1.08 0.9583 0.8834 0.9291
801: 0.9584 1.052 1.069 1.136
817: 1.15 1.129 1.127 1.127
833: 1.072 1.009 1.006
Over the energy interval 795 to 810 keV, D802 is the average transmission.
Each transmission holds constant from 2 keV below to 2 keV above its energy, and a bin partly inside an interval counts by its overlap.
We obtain 0.998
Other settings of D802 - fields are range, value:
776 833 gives 1.06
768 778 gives 1.16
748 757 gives 1.24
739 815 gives 1.13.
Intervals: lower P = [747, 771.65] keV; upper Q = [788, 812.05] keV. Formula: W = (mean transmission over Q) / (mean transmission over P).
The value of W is 0.79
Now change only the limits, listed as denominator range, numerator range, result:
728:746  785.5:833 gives 0.86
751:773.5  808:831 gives 0.91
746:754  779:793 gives 0.84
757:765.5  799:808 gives 0.78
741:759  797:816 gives 0.83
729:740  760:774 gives 1.00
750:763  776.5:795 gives 0.80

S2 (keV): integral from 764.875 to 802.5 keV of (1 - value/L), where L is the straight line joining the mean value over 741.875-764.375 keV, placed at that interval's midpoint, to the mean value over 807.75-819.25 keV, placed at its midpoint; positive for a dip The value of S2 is 4.4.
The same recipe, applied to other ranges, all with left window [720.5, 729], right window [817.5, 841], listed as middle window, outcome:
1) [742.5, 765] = -1.57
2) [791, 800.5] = 1.81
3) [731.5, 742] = -0.14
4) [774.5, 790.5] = 0.97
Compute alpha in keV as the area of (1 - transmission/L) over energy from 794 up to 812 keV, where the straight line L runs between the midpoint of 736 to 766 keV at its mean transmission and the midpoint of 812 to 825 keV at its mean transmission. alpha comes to 2.5 keV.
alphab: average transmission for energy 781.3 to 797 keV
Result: 0.985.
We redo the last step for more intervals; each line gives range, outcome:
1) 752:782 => 1.21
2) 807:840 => 1.1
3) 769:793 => 1.08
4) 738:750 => 1.24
